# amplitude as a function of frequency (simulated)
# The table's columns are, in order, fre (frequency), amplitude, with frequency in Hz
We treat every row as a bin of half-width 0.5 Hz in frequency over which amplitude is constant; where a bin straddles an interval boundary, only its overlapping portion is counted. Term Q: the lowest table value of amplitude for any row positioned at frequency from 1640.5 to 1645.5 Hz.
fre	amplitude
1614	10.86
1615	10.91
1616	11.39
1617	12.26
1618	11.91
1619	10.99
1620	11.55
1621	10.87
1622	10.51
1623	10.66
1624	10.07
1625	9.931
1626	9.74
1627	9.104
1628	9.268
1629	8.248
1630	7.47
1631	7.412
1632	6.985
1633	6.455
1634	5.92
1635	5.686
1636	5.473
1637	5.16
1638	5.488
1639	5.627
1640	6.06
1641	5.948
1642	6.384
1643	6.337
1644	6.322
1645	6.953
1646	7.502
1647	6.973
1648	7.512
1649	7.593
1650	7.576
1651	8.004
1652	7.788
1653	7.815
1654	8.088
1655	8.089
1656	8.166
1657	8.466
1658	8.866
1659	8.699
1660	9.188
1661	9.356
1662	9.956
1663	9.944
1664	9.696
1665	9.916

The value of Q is 5.948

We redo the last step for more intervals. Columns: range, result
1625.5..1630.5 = 7.47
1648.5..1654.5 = 7.576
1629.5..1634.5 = 5.92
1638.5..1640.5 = 5.627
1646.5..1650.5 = 6.973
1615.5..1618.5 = 11.39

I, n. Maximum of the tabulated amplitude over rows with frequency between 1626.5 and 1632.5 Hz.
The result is 9.268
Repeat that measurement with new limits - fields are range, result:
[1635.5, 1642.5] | 6.384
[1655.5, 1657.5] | 8.466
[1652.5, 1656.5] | 8.166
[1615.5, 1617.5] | 12.26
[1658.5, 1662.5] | 9.956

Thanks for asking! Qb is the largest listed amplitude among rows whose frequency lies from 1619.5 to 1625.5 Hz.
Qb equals 11.55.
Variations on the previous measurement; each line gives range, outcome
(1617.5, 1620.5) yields 11.91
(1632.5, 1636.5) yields 6.455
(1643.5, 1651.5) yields 8.004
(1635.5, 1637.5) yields 5.473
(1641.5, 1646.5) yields 7.502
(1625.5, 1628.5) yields 9.74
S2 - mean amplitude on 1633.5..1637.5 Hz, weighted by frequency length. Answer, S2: 5.56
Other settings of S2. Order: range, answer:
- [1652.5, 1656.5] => 8.04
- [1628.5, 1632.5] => 7.53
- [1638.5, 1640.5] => 5.84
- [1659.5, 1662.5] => 9.5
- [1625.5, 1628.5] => 9.37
